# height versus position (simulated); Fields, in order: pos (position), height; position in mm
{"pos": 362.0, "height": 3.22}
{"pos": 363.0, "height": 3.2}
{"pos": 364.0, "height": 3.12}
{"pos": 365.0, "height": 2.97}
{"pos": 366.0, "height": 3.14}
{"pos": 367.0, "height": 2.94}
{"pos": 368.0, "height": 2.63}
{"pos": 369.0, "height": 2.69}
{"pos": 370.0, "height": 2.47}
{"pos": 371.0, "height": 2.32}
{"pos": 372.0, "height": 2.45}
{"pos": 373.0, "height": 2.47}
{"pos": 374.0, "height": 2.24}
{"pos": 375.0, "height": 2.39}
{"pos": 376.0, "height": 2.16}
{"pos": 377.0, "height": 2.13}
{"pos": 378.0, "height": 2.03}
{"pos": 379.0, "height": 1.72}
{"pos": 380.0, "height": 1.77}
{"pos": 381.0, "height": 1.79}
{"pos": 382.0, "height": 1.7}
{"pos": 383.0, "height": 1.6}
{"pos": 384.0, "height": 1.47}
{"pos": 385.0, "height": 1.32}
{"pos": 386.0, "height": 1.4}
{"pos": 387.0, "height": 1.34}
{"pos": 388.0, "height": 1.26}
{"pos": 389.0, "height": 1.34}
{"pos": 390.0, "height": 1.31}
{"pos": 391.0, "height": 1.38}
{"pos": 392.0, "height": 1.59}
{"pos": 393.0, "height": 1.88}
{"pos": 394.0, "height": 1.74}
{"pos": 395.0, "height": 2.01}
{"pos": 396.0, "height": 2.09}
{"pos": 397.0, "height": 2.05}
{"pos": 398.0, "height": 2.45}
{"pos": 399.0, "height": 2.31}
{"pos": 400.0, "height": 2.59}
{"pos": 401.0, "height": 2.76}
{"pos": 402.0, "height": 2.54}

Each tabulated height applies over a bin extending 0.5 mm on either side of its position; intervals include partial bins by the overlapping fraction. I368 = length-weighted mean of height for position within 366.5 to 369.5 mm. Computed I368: 2.75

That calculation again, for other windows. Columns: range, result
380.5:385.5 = 1.58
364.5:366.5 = 3.06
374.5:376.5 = 2.28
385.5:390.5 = 1.33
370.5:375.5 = 2.37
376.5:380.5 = 1.91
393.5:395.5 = 1.88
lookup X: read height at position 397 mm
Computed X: 2.05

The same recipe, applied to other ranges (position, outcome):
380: 1.77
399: 2.31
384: 1.47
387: 1.34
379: 1.72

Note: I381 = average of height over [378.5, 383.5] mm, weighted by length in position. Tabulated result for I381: 1.72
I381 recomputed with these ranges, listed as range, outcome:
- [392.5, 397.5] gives 1.95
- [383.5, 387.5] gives 1.38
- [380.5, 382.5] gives 1.75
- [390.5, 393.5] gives 1.62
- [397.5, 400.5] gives 2.45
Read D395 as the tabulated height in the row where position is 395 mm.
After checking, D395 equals 2.01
